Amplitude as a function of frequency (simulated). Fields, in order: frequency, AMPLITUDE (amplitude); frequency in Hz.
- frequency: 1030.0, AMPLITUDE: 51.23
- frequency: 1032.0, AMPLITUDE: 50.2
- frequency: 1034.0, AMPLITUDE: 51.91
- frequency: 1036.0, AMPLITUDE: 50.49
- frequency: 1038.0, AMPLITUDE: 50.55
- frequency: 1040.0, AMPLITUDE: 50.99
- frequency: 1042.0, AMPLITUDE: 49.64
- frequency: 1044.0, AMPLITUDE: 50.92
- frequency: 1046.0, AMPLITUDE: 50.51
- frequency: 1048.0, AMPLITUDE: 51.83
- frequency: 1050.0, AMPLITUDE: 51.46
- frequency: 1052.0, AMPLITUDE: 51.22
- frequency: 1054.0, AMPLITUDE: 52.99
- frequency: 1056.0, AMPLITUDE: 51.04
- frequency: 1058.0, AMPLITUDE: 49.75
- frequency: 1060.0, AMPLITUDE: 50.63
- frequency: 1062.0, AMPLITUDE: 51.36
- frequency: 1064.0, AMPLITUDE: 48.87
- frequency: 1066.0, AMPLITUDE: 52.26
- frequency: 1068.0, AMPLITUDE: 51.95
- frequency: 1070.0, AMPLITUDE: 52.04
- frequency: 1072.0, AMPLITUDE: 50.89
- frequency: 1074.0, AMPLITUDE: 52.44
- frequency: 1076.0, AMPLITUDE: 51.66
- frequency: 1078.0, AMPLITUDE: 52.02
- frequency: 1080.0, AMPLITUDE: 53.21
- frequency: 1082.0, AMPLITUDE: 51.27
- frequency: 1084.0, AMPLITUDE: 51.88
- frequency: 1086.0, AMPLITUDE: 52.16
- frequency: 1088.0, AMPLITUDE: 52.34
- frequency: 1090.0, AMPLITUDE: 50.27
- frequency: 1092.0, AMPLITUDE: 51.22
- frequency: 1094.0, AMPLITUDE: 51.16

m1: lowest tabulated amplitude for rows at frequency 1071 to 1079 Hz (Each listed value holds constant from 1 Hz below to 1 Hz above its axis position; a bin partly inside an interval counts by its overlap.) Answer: 50.89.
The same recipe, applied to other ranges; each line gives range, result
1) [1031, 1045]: 49.64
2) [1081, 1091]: 50.27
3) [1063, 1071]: 48.87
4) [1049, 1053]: 51.22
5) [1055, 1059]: 49.75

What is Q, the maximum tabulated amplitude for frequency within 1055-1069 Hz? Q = 52.26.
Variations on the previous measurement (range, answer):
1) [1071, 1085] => 53.21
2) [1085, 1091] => 52.34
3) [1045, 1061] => 52.99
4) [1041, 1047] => 50.92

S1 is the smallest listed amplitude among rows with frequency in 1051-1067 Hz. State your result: 48.87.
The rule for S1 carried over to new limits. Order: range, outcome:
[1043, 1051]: 50.51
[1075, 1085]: 51.27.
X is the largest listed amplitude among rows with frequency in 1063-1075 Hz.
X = 52.44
